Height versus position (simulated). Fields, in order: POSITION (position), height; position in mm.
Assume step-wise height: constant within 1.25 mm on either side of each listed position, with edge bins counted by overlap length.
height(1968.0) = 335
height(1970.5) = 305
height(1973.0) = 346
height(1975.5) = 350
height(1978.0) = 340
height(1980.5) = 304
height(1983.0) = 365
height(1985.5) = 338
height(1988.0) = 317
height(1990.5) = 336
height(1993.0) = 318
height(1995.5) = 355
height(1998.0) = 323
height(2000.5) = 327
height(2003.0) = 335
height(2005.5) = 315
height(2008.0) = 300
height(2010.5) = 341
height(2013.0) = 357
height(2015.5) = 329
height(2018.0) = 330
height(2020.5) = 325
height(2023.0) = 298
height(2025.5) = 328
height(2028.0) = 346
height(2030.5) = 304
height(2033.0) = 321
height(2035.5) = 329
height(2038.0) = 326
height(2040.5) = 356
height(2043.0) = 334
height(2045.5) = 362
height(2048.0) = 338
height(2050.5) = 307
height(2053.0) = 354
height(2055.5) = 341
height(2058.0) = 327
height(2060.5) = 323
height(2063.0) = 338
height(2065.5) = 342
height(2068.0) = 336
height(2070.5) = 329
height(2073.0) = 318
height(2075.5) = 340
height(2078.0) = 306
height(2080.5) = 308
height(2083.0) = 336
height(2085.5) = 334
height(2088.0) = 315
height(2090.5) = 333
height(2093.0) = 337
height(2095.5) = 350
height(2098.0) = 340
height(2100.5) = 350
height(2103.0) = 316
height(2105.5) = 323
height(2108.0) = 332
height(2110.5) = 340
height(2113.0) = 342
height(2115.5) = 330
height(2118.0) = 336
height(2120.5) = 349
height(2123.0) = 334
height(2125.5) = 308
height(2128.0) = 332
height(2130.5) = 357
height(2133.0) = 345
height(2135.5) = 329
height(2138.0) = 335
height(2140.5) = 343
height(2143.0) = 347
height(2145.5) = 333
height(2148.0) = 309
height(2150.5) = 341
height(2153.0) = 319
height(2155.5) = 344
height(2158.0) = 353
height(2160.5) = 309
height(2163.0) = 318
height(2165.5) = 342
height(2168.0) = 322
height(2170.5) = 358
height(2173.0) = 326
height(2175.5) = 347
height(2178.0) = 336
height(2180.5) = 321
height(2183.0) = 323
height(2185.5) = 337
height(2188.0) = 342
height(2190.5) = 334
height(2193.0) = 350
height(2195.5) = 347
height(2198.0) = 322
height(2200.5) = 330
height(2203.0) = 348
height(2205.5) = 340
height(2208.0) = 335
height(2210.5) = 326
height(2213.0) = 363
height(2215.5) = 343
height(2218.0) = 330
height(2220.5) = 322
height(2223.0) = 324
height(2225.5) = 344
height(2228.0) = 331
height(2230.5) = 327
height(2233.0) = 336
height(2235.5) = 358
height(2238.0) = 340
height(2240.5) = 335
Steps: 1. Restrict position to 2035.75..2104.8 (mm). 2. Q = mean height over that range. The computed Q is 333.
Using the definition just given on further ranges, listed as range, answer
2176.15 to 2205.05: 336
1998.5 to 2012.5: 325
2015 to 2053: 330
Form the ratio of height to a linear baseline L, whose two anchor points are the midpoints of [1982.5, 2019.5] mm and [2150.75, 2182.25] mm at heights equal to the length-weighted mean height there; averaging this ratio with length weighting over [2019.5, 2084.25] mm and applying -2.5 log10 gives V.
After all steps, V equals 0.01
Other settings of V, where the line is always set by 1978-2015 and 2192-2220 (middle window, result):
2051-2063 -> 0.00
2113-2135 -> 0.00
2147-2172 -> 0.02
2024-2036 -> 0.02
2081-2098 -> 0.00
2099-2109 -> 0.02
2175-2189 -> 0.01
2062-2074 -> 0.00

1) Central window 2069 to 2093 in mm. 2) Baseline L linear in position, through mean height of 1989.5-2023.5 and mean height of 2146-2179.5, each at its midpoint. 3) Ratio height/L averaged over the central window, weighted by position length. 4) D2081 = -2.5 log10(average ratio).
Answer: 0.02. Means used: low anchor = 328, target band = 325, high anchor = 333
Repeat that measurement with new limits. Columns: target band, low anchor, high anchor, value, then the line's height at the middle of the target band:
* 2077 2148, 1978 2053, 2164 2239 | 0.00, 334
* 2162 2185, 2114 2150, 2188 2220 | 0.01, 337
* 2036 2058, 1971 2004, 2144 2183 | -0.02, 333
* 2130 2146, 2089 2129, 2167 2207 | -0.02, 335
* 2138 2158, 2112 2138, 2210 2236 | 0.00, 336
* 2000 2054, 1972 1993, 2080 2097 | 0.01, 334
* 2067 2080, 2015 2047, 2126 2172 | 0.02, 332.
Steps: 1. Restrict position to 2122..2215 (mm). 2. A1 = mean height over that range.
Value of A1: 335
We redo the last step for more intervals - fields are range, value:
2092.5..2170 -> 335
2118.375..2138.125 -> 336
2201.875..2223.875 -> 337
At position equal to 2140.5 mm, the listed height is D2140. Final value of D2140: 343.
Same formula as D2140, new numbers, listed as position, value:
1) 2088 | 315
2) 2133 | 345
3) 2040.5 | 356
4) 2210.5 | 326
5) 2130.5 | 357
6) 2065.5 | 342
